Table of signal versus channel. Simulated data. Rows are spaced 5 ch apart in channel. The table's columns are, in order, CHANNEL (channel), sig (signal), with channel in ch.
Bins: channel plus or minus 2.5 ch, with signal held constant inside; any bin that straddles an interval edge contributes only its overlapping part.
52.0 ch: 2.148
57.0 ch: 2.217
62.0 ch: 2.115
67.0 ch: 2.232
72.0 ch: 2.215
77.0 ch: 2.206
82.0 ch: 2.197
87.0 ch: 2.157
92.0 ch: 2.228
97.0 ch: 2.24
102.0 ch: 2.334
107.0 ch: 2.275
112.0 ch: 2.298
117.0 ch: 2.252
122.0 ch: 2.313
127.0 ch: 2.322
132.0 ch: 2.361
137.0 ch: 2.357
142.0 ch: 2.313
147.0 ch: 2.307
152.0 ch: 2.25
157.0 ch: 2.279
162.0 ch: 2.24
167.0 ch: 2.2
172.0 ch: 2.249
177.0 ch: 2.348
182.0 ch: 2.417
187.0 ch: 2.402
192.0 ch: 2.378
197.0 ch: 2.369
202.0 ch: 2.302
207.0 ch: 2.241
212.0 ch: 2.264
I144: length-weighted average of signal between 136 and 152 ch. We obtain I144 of 2.31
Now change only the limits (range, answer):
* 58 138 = 2.25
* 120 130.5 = 2.32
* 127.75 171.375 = 2.29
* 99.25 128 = 2.3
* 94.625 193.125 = 2.31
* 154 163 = 2.26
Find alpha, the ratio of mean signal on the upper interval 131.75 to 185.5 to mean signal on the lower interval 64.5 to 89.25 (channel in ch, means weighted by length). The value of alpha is 1.05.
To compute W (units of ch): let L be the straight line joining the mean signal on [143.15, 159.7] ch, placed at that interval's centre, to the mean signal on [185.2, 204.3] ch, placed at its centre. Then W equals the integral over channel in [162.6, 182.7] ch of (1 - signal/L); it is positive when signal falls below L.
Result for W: 0.3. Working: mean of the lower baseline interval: 2.28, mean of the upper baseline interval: 2.36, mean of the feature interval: 2.29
